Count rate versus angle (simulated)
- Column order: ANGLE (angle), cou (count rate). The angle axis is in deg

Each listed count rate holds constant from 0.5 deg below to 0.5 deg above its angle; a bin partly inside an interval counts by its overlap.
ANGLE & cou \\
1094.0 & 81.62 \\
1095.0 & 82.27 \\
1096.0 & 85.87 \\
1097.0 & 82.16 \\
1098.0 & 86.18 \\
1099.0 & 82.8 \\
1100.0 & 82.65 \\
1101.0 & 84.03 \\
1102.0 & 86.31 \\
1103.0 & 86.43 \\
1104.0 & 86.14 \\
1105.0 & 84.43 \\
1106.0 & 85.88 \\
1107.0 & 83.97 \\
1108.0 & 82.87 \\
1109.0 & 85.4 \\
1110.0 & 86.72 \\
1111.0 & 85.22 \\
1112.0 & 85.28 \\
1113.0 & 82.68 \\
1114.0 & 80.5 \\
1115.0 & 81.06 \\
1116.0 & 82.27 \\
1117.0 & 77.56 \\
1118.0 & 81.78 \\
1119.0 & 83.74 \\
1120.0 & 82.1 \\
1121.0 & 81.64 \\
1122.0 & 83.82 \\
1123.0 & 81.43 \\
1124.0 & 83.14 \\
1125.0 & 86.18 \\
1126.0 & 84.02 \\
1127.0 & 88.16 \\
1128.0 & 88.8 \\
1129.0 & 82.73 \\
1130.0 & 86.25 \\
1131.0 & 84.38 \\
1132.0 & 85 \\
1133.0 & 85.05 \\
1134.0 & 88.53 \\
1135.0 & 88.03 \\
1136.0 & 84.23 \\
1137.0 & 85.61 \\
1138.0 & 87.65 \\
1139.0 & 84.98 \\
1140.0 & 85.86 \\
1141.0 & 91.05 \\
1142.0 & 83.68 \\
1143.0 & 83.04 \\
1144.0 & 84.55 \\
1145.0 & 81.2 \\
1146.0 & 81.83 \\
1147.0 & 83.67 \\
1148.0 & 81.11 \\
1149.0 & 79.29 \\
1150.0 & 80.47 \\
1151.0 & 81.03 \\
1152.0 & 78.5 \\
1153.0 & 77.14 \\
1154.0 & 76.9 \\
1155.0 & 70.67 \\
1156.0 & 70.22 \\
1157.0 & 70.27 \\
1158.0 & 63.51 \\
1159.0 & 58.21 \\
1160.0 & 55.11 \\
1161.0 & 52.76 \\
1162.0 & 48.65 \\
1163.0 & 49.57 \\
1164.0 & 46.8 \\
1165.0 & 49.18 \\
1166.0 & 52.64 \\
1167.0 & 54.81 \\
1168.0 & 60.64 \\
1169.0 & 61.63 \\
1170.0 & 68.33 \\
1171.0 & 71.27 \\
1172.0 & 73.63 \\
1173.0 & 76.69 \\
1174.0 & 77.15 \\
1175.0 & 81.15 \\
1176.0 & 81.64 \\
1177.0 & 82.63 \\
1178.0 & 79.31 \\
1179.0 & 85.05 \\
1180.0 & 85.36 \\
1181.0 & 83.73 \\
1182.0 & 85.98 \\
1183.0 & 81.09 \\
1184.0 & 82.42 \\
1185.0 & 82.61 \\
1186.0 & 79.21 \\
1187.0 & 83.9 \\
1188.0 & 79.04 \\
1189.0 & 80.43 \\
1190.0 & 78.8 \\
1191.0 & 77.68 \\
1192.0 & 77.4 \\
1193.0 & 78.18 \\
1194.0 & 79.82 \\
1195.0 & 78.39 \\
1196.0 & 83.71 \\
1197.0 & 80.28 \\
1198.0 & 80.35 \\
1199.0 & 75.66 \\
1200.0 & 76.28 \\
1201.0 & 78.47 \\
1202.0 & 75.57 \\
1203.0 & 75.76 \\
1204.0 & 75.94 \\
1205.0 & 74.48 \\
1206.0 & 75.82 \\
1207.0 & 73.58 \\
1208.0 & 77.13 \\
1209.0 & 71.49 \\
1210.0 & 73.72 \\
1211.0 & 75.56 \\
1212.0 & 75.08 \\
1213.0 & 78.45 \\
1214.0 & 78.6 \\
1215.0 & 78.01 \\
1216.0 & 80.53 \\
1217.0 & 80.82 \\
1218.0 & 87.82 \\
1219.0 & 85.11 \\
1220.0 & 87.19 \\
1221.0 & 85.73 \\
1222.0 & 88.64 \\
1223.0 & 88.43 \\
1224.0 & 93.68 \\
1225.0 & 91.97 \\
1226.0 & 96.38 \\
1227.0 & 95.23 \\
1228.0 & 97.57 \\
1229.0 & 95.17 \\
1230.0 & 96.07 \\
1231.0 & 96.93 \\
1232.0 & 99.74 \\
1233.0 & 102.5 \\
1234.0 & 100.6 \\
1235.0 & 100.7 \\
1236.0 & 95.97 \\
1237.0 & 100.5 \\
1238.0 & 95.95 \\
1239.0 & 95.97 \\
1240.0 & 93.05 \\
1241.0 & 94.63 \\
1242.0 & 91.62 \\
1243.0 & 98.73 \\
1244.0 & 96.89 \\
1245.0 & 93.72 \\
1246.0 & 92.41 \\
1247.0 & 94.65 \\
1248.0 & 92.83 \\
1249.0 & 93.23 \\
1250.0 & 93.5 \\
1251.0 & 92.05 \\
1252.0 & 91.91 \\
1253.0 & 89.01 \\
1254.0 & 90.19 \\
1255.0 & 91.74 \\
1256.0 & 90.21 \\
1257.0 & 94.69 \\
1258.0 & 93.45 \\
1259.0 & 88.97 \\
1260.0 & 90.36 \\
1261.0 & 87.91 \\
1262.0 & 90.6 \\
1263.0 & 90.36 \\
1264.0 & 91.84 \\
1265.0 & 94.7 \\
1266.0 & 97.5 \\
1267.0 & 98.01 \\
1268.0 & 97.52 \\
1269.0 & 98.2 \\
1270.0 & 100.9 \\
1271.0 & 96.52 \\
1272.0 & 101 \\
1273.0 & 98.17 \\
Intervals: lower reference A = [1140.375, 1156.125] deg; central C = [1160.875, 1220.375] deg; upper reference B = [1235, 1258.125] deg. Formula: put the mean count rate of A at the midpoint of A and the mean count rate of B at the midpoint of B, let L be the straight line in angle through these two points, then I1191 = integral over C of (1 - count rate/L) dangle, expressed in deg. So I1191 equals 7.8 deg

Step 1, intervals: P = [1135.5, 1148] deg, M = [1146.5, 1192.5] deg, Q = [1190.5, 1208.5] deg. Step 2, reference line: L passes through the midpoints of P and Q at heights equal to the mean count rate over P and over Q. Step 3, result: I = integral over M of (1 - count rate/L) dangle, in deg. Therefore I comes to 4.8 deg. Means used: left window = 84.6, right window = 77.5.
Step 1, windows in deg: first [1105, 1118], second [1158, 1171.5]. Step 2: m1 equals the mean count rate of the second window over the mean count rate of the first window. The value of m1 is 0.7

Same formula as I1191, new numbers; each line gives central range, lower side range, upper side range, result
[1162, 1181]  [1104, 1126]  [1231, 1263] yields 4.2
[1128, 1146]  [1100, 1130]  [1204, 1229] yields -0.4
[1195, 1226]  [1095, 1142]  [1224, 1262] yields 3.9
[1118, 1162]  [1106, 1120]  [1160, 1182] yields -2.2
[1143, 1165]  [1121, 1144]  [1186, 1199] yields 3.6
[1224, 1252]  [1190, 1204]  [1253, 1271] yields -2.6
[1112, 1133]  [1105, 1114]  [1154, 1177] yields -1.0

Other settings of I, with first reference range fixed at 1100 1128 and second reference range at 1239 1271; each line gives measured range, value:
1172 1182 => 0.8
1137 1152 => 0.4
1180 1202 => 2.2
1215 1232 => 0.2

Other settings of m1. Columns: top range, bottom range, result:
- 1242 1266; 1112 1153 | 1.11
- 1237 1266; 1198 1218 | 1.21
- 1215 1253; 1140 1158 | 1.17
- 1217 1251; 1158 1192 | 1.32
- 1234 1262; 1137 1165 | 1.28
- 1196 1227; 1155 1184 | 1.18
